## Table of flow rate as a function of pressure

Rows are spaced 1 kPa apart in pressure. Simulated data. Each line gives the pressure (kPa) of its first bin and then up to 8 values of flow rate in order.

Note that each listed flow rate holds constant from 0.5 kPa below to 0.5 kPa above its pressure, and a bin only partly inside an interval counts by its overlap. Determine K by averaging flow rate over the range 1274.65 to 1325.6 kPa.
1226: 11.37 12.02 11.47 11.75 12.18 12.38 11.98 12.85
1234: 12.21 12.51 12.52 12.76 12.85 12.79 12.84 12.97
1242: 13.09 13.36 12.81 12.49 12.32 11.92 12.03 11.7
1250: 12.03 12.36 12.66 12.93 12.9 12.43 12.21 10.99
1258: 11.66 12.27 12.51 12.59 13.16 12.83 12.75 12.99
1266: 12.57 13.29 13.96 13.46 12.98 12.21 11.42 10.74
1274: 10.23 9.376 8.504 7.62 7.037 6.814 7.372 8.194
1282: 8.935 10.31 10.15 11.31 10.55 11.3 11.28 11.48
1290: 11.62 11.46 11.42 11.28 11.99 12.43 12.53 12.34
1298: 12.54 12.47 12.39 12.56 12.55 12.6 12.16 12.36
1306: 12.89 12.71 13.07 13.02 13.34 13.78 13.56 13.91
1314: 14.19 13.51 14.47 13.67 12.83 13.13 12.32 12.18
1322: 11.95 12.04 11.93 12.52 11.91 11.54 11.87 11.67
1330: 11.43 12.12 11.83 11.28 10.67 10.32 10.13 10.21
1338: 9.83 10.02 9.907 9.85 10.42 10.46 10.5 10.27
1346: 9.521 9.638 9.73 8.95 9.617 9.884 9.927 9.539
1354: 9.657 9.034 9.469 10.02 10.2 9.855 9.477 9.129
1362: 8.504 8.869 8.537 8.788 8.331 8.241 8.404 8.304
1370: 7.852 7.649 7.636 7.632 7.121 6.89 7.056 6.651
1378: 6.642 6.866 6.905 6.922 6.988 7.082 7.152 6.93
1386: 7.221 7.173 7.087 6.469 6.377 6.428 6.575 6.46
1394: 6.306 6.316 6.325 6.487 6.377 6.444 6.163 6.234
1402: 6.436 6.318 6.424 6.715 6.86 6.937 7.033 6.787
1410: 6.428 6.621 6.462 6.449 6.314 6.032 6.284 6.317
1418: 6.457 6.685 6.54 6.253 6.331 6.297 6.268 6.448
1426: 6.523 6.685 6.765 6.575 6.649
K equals 11.7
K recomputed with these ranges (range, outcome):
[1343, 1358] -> 9.74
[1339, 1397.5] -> 8.23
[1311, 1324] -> 13.1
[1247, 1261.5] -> 12.2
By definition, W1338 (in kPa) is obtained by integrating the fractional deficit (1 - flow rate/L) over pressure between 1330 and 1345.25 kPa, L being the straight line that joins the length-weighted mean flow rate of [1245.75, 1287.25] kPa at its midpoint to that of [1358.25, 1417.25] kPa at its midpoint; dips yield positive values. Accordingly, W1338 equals -2.92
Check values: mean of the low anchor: 11.3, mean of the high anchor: 7.12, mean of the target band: 10.6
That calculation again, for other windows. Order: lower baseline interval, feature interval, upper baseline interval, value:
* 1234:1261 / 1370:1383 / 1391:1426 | 0.92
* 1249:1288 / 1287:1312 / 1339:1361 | -3.87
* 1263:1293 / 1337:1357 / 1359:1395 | -3.18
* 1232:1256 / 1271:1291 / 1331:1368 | 3.04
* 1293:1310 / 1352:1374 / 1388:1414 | 0.04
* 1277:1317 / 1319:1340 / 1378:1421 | -2.68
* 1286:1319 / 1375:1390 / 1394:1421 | 1.90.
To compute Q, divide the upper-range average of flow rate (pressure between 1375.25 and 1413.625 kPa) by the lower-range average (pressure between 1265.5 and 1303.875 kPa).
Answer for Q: 0.60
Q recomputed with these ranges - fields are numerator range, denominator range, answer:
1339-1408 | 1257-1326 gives 0.67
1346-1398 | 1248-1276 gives 0.65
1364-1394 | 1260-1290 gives 0.66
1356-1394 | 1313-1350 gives 0.68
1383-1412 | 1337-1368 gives 0.69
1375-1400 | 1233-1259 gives 0.54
